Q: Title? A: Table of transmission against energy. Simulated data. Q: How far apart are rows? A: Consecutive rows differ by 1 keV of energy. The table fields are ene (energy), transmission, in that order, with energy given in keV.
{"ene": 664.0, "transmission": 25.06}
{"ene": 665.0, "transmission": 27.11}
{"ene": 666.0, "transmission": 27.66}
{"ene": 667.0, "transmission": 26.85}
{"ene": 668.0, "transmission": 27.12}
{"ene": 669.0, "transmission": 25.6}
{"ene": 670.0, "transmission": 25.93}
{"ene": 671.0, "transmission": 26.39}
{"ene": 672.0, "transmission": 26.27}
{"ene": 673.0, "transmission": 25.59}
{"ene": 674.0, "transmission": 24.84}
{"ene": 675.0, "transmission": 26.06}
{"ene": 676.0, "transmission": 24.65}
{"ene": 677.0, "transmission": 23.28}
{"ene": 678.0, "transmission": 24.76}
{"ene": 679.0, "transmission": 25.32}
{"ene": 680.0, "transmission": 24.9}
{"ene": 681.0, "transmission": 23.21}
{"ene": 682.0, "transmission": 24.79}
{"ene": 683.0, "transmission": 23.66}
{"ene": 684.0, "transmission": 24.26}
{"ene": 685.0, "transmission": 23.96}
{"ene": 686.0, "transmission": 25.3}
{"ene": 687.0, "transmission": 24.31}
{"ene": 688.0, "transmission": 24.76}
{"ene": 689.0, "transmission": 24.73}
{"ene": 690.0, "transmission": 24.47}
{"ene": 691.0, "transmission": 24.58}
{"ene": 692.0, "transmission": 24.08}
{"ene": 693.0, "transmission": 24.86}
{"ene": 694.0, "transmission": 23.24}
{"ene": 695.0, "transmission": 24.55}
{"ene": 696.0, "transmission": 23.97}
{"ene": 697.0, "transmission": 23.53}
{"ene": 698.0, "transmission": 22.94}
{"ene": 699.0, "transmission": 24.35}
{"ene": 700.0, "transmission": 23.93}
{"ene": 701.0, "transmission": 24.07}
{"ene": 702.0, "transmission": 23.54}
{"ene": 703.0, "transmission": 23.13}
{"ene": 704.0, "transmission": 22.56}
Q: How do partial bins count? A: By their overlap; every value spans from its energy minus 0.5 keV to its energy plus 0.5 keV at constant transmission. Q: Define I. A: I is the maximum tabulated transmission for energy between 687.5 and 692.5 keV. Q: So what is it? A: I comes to 24.76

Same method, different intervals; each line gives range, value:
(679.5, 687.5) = 25.3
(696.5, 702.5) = 24.35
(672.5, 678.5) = 26.06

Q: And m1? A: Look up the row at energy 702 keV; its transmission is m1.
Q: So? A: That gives 23.54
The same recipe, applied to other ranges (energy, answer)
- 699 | 24.35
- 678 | 24.76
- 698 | 22.94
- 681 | 23.21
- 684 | 24.26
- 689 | 24.73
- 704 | 22.56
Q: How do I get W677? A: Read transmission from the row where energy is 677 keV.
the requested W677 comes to 23.28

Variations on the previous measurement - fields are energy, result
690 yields 24.47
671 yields 26.39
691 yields 24.58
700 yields 23.93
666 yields 27.66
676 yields 24.65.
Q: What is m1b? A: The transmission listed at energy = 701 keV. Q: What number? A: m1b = 24.07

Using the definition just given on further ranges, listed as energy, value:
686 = 25.3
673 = 25.59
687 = 24.31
